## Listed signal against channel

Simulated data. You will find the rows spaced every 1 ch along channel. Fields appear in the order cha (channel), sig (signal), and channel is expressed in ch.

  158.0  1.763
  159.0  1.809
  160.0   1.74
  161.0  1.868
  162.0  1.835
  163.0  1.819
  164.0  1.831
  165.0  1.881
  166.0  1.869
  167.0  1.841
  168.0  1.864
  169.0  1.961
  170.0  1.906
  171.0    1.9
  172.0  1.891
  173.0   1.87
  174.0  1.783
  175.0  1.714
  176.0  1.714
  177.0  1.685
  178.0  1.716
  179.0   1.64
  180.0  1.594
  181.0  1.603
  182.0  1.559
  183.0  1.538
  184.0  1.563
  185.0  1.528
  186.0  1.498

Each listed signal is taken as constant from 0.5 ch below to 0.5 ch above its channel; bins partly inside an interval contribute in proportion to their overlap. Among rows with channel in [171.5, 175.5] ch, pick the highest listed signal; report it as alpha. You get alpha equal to 1.891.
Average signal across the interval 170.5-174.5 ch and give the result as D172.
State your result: 1.86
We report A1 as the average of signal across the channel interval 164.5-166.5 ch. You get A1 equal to 1.88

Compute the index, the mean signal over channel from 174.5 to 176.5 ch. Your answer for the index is 1.71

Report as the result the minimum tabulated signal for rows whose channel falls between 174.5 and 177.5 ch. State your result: 1.685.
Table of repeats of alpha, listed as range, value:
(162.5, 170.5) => 1.961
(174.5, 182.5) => 1.716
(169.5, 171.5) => 1.906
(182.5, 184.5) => 1.563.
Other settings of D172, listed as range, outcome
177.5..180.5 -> 1.65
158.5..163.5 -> 1.81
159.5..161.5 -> 1.8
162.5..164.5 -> 1.82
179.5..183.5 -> 1.57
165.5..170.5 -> 1.89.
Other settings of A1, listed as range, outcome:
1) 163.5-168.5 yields 1.86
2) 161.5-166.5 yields 1.85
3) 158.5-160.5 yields 1.77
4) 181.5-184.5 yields 1.55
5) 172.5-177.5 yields 1.75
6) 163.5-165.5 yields 1.86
